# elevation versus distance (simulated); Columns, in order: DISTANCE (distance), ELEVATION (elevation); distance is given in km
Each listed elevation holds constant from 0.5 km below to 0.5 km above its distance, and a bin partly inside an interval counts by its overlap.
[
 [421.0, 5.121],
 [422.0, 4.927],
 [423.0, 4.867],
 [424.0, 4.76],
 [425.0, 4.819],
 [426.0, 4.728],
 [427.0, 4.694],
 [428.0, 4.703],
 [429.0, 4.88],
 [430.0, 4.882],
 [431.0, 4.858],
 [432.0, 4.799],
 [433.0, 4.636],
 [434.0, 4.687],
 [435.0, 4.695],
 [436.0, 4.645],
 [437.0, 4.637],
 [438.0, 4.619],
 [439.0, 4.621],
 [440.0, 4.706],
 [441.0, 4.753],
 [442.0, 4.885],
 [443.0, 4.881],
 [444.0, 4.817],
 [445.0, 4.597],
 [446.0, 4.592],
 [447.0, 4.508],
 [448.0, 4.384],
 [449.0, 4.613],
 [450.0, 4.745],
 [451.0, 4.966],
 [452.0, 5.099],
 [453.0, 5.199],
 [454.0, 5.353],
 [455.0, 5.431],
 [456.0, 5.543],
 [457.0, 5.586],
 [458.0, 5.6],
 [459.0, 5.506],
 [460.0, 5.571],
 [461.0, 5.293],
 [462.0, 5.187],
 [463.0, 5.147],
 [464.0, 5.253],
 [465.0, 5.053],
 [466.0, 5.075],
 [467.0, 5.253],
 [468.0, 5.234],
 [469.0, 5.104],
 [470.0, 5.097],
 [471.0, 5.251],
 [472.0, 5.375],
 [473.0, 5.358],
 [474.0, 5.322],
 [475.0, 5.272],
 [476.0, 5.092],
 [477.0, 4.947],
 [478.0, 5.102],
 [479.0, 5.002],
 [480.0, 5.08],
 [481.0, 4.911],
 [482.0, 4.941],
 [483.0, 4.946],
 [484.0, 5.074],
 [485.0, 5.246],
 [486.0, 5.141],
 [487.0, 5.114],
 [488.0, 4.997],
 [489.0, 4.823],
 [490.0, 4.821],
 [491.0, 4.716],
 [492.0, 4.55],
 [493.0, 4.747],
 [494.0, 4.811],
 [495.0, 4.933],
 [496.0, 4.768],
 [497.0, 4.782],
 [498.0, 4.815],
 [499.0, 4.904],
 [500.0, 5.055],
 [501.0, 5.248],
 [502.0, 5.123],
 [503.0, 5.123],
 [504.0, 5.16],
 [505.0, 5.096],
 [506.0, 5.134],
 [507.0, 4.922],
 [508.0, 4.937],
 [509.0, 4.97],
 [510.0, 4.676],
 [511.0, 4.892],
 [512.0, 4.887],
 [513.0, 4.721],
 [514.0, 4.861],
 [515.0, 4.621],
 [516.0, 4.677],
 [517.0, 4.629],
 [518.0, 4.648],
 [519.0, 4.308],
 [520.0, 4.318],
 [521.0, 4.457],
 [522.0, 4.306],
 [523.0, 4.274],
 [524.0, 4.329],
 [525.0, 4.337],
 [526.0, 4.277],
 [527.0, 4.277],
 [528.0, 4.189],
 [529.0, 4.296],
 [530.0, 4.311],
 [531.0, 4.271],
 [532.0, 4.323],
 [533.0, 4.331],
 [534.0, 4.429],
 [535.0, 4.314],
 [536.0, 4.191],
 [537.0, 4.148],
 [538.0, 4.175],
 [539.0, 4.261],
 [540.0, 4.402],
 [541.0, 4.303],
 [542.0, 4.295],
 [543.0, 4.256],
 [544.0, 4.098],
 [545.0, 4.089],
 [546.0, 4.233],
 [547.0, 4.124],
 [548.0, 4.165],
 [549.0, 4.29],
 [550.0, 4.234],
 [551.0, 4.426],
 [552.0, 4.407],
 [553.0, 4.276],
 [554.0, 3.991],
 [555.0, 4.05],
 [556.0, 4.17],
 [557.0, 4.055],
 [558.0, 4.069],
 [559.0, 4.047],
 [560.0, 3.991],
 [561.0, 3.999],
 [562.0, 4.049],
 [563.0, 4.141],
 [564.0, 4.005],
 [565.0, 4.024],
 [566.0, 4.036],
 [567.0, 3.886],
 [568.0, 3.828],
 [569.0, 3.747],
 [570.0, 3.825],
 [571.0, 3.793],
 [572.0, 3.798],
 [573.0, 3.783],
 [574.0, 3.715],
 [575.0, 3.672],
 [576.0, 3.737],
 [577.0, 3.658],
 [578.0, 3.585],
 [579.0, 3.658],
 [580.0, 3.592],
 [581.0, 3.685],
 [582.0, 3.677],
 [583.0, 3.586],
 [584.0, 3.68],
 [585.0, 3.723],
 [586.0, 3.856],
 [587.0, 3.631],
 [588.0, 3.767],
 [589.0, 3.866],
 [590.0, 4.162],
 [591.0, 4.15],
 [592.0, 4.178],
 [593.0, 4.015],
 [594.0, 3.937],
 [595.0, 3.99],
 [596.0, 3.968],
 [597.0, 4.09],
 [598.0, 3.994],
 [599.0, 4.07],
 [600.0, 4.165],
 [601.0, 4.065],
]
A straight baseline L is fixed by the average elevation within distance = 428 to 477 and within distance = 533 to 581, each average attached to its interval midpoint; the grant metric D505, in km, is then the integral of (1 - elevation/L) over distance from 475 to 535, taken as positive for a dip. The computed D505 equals -3.06 km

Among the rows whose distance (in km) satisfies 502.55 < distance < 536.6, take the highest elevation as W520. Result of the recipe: 5.16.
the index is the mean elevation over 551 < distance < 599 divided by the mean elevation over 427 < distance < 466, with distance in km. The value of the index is 0.79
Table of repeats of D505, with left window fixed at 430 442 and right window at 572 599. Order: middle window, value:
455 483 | -4.4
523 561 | -1.3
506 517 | -1.4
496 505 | -1.4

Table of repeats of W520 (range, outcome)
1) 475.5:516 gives 5.248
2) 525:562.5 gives 4.429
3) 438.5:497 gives 5.6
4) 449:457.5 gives 5.586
